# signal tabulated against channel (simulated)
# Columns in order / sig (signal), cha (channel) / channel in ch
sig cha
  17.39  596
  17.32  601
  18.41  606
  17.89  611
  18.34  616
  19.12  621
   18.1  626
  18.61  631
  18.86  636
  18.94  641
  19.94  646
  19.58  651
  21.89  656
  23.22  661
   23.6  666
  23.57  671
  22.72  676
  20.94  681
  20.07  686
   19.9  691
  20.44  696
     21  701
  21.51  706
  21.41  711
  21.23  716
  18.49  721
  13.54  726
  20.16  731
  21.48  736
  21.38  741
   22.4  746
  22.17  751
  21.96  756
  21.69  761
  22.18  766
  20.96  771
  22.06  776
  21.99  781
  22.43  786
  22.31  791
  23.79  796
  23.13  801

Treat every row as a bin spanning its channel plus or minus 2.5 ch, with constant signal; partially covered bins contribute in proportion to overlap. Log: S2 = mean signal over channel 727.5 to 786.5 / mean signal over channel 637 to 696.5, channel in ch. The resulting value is 1.02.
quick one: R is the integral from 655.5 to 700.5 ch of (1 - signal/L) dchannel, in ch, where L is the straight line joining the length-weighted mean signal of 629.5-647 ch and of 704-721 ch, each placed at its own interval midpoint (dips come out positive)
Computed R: -3.90 ch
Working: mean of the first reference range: 19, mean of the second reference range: 21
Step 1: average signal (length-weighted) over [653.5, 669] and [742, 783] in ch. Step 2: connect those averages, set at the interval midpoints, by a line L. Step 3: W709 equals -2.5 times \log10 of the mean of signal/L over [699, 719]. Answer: 0.06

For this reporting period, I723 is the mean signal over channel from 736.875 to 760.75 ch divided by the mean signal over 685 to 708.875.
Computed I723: 1.06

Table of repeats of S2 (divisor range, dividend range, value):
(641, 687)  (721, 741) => 0.87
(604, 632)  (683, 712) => 1.12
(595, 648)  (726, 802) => 1.18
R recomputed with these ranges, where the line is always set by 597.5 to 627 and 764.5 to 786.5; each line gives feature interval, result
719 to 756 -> 1.6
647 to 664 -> -2.1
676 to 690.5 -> -0.8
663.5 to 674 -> -2.2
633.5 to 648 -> -0.3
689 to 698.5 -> -0.1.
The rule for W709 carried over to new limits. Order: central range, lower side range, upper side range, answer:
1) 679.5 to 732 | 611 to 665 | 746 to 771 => 0.058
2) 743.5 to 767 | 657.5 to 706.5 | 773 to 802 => 0.011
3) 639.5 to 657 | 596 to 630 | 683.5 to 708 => -0.045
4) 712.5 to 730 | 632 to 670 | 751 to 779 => 0.180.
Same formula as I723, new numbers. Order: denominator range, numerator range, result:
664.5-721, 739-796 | 1.03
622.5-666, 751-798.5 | 1.10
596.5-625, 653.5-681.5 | 1.25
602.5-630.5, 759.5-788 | 1.19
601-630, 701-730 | 1.06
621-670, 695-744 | 0.99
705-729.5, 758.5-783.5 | 1.14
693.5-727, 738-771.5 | 1.10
